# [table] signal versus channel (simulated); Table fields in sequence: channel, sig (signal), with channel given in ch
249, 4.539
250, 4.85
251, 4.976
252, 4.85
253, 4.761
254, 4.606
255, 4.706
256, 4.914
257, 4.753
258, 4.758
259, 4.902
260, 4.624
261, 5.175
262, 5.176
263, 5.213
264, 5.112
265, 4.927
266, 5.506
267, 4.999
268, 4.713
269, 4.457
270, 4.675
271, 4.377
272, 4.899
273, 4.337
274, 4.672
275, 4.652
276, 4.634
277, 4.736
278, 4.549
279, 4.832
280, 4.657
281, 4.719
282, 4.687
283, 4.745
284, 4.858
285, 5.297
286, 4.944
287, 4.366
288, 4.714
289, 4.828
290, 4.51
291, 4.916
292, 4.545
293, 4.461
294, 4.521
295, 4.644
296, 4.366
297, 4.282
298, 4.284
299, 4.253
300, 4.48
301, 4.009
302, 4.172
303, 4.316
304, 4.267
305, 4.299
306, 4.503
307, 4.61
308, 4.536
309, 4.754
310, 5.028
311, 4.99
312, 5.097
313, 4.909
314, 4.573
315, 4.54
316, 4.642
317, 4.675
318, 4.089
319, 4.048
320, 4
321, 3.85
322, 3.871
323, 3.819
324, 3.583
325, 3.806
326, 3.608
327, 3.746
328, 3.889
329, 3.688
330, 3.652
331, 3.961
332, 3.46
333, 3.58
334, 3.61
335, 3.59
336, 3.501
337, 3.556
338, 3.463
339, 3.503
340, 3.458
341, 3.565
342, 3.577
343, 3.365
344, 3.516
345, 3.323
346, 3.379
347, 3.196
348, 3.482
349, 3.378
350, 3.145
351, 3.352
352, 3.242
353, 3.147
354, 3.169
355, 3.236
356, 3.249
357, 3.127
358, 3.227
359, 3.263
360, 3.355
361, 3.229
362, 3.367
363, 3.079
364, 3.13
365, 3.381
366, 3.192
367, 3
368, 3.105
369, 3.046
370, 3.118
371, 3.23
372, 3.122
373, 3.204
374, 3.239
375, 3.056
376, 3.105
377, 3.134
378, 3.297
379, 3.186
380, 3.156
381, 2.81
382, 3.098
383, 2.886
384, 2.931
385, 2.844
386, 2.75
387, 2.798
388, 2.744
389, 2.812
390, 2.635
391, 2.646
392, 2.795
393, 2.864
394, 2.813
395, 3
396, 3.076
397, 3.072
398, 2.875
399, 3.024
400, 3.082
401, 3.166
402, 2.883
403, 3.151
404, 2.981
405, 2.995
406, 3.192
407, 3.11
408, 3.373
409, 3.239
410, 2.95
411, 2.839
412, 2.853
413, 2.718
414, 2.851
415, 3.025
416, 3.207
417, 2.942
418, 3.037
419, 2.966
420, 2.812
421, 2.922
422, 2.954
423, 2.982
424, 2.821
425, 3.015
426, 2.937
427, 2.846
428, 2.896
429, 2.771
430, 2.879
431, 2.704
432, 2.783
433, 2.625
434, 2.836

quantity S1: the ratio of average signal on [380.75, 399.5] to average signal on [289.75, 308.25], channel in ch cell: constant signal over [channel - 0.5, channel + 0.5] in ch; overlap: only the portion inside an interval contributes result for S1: 0.6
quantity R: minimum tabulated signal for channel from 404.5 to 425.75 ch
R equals 2.718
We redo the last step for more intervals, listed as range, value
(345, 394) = 2.635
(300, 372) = 3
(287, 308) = 4.009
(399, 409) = 2.883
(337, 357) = 3.127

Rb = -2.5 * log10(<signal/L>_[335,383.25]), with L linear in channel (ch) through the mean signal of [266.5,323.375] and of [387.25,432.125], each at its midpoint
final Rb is 0.123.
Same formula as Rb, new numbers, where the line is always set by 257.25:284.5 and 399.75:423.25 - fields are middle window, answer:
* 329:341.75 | 0.115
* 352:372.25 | 0.142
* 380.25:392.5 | 0.181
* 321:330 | 0.098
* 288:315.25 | -0.035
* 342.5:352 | 0.147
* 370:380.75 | 0.101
